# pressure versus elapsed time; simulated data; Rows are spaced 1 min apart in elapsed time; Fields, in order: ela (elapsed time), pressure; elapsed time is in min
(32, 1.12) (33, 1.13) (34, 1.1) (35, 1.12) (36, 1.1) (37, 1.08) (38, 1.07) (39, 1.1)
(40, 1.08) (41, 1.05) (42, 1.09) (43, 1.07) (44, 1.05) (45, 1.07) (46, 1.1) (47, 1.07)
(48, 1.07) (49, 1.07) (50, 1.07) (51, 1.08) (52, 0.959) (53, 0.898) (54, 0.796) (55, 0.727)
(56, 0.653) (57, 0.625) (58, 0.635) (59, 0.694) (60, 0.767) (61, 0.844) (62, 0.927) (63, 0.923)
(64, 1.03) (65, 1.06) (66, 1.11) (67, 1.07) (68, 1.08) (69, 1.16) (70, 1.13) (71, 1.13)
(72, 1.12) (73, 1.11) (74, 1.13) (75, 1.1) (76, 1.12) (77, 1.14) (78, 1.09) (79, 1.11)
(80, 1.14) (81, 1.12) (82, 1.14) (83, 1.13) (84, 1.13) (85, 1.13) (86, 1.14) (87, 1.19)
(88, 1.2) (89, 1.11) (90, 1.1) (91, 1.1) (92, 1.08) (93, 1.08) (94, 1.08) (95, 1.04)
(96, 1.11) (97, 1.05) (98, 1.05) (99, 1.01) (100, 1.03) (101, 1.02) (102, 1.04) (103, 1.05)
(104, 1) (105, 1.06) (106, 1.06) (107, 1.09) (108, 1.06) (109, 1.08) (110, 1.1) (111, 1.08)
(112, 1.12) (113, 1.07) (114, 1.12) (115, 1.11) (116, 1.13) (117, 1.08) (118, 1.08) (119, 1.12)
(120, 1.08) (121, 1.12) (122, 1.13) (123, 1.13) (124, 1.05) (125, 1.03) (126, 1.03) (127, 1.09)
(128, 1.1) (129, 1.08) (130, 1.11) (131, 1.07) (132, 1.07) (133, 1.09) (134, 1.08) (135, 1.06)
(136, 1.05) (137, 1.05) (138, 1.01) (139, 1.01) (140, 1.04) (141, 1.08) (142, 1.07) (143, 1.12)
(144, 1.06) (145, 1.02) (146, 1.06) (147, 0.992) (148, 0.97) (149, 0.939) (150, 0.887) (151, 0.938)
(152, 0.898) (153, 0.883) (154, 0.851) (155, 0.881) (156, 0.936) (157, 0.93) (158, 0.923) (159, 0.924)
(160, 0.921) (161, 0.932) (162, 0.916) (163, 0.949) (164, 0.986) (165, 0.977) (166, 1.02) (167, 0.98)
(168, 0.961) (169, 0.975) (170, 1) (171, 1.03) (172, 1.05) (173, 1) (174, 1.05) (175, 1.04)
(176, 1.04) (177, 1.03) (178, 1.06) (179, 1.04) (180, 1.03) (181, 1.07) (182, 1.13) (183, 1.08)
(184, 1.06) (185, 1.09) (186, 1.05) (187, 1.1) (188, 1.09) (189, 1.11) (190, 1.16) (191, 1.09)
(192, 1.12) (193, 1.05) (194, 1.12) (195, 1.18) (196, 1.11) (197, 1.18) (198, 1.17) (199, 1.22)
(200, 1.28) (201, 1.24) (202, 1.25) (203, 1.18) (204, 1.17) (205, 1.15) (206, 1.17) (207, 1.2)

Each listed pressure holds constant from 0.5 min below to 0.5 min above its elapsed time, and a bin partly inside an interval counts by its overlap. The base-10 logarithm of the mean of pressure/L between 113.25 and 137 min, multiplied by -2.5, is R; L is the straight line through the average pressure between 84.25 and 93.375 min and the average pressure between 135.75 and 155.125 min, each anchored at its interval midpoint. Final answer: -0.05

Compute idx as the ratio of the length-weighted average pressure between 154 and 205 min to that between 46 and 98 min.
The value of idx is 1.02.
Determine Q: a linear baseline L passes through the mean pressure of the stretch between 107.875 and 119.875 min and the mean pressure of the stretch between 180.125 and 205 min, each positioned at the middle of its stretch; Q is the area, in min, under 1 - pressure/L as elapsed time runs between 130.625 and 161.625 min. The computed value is 3.4 min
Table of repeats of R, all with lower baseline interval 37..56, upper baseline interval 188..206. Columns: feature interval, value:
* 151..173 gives 0.19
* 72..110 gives -0.04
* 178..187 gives 0.08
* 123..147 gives 0.04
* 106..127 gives -0.01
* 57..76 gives 0.04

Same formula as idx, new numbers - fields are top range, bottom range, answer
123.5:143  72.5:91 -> 0.94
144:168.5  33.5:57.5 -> 0.94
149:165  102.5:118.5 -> 0.85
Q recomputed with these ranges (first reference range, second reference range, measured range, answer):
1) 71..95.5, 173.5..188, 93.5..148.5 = 1.5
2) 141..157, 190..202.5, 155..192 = 1.8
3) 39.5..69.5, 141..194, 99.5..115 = -1.3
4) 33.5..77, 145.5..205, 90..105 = -0.5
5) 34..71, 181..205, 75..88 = -1.5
